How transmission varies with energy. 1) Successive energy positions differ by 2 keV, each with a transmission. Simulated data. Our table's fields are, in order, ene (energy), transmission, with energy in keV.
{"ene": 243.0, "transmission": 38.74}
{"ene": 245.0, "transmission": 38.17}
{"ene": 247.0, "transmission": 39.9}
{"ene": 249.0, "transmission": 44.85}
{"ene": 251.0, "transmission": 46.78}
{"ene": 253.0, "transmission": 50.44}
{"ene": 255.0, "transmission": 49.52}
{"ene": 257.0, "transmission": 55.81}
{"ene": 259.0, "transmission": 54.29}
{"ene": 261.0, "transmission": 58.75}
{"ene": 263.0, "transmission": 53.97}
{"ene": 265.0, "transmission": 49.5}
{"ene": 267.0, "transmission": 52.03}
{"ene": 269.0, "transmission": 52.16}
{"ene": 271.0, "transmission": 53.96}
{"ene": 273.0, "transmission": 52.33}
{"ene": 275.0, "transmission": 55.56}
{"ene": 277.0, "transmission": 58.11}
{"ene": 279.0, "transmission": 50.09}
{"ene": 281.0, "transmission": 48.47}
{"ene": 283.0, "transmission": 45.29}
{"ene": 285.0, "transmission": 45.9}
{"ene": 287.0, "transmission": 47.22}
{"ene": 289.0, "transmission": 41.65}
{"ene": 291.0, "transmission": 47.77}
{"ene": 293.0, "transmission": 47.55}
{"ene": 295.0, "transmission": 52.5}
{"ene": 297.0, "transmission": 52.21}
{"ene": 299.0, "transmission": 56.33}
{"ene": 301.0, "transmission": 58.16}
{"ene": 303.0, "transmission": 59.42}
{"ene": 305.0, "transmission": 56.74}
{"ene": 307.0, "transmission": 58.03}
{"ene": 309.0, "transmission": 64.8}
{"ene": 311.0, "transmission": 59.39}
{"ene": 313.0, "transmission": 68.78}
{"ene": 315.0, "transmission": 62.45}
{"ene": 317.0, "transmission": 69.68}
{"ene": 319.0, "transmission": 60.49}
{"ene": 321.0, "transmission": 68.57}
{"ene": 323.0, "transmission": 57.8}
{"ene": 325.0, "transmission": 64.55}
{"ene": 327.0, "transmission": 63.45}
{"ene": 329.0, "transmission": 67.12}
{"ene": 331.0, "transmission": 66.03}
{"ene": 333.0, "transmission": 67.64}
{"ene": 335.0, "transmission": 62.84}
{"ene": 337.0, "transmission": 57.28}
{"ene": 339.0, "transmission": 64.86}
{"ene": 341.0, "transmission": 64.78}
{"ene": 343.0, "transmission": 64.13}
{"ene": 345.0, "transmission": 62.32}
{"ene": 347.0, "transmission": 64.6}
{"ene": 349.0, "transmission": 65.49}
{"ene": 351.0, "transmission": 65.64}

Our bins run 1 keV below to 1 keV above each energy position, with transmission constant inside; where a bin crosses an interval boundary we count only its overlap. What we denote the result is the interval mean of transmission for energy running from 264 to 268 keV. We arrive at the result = 50.8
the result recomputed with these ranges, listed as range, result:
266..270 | 52.1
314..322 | 65.3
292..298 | 50.8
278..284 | 47.9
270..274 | 53.1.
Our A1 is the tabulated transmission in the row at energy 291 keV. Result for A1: 47.77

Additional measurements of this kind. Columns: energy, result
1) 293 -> 47.55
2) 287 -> 47.22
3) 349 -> 65.49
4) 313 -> 68.78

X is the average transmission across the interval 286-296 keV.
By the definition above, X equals 47.3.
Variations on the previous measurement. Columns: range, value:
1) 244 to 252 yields 42.4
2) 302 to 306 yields 58.1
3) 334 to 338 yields 60.1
